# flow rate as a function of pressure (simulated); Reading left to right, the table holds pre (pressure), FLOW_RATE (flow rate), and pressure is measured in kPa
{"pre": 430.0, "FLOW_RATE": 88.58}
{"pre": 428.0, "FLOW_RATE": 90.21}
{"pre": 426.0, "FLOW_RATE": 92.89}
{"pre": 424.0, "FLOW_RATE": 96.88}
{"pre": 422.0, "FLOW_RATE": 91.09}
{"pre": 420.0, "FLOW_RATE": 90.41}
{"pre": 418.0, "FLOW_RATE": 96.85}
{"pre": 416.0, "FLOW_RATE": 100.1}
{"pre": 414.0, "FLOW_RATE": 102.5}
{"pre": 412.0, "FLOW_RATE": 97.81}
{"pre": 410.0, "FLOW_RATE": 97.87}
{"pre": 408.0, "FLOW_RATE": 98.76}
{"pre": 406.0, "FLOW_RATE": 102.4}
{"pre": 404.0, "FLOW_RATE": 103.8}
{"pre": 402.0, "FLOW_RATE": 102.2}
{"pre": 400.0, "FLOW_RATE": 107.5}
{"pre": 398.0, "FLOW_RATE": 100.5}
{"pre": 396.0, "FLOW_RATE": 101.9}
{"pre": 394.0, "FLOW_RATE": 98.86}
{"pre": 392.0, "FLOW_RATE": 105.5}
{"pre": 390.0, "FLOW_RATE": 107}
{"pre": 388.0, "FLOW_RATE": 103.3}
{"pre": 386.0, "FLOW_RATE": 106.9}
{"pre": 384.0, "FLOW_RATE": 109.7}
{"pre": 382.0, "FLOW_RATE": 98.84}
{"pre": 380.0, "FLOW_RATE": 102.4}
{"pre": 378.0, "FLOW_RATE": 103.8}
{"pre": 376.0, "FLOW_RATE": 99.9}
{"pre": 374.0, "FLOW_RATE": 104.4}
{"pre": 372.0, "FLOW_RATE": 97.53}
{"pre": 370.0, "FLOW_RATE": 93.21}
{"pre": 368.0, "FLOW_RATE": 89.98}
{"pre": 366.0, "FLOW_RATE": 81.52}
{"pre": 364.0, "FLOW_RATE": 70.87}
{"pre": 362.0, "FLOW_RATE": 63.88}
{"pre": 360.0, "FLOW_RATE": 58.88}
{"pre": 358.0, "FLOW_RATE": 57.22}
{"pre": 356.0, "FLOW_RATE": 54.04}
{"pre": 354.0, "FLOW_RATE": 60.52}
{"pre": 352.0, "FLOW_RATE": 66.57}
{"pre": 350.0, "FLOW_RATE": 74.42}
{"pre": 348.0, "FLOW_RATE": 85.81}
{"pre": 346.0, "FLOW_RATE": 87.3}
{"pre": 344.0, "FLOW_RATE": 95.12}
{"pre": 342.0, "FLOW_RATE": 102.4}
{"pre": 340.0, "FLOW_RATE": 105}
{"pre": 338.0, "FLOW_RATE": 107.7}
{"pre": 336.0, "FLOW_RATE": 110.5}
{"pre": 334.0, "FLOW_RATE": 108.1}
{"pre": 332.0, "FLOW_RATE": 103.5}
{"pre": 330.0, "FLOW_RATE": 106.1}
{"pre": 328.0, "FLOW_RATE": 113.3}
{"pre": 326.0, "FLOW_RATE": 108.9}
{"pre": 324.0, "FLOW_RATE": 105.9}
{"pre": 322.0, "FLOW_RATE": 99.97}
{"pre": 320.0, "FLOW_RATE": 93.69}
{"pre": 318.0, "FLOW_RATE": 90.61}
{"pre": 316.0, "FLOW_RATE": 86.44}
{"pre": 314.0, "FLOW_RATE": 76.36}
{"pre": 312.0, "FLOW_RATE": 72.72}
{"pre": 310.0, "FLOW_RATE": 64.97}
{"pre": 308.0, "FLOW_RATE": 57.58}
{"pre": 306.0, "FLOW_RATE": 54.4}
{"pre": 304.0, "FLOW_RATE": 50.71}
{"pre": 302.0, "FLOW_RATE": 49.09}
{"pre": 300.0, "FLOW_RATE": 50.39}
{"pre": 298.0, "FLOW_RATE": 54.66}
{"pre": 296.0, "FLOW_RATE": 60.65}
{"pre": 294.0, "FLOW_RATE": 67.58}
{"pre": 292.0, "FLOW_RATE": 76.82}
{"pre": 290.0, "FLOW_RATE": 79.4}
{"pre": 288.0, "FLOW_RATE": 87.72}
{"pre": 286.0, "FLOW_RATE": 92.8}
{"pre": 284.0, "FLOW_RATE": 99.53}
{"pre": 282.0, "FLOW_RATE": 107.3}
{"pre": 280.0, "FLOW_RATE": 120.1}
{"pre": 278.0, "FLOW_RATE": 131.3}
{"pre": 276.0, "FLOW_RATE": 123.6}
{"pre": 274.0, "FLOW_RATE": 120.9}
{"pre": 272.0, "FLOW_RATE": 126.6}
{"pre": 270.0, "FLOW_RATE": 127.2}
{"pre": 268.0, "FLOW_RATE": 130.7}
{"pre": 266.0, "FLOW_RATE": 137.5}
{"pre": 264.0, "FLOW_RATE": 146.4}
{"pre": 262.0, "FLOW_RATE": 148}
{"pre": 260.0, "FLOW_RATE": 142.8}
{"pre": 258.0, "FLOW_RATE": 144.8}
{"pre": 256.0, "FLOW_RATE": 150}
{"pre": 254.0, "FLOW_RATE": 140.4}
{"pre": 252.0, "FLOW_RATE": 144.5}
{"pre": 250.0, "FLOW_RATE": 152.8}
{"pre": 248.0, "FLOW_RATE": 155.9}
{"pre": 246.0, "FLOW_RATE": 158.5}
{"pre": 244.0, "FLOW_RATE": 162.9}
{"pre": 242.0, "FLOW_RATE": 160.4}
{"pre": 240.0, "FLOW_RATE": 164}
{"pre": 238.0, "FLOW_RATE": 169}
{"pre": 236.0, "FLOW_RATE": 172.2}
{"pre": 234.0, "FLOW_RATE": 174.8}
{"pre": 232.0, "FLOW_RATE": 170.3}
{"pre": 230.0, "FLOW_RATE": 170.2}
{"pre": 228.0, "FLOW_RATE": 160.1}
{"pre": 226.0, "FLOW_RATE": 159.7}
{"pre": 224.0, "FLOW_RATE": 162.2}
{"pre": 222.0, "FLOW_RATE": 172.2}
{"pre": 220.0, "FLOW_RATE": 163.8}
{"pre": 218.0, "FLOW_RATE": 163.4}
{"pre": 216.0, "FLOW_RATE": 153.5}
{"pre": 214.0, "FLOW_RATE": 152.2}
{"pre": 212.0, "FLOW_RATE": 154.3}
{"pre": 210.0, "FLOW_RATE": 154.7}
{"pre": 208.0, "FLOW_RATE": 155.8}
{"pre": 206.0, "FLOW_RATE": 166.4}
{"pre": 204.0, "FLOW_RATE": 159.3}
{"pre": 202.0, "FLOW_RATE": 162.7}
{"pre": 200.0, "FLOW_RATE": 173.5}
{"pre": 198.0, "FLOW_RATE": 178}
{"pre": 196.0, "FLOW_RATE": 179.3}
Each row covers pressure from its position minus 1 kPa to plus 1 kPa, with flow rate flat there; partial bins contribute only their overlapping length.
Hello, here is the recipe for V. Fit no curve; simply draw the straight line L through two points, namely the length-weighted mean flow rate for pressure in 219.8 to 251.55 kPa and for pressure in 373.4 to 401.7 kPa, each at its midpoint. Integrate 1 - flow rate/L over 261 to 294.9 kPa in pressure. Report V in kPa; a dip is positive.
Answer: 7.93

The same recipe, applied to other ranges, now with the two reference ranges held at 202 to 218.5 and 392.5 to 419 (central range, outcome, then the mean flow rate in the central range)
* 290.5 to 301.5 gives 5.8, 62.2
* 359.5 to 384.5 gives 4.5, 90.6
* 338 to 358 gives 6.2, 81.4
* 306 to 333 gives 7.8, 89.4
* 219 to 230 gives -0.8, 164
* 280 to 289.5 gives 2.6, 98.4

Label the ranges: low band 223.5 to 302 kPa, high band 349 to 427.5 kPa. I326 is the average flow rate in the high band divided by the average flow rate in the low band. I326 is 0.7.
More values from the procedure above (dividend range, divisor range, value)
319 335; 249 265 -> 0.72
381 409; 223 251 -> 0.63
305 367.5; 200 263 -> 0.53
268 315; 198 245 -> 0.52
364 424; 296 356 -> 1.19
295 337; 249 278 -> 0.59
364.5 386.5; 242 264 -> 0.65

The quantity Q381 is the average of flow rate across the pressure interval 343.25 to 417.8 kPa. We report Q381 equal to 91.7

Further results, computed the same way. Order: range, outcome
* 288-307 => 61.8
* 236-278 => 146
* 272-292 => 106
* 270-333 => 88.8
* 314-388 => 91.8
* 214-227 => 162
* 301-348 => 89.1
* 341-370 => 75.5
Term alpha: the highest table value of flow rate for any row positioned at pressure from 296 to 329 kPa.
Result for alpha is 113.3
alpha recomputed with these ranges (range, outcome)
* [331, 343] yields 110.5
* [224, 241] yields 174.8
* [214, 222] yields 172.2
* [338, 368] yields 107.7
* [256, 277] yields 150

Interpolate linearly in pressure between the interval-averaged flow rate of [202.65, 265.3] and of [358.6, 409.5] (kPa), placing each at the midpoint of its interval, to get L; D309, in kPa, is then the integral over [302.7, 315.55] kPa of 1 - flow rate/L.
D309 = 6.4 kPa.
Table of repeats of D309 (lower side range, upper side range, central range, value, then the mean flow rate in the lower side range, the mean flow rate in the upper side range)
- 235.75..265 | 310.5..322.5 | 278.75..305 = 8.24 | 154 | 85.2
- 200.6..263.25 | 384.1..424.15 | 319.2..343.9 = 3.96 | 159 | 101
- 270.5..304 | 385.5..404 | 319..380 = 4.44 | 89.9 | 104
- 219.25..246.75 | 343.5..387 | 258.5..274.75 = 1.09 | 166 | 84.6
